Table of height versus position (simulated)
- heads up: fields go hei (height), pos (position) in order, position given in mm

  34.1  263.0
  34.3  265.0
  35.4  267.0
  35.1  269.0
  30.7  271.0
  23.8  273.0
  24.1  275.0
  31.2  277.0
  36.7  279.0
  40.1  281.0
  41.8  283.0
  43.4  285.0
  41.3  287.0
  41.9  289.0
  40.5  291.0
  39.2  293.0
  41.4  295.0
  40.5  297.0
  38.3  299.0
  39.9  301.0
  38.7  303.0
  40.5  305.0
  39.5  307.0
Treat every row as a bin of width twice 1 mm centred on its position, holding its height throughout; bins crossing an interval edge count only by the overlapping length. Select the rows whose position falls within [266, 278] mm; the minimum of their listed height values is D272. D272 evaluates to 23.8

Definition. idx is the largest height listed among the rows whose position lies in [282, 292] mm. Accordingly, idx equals 43.4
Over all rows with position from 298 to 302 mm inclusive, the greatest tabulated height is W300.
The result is 39.9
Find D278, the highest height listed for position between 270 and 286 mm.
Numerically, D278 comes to 43.4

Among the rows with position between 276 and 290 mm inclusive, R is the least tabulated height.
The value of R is 31.2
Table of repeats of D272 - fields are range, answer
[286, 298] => 39.2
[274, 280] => 24.1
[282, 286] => 41.8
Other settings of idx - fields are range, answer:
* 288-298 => 41.9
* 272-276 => 24.1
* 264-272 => 35.4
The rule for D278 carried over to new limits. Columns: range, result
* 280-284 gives 41.8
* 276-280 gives 36.7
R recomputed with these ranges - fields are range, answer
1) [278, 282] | 36.7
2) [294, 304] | 38.3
